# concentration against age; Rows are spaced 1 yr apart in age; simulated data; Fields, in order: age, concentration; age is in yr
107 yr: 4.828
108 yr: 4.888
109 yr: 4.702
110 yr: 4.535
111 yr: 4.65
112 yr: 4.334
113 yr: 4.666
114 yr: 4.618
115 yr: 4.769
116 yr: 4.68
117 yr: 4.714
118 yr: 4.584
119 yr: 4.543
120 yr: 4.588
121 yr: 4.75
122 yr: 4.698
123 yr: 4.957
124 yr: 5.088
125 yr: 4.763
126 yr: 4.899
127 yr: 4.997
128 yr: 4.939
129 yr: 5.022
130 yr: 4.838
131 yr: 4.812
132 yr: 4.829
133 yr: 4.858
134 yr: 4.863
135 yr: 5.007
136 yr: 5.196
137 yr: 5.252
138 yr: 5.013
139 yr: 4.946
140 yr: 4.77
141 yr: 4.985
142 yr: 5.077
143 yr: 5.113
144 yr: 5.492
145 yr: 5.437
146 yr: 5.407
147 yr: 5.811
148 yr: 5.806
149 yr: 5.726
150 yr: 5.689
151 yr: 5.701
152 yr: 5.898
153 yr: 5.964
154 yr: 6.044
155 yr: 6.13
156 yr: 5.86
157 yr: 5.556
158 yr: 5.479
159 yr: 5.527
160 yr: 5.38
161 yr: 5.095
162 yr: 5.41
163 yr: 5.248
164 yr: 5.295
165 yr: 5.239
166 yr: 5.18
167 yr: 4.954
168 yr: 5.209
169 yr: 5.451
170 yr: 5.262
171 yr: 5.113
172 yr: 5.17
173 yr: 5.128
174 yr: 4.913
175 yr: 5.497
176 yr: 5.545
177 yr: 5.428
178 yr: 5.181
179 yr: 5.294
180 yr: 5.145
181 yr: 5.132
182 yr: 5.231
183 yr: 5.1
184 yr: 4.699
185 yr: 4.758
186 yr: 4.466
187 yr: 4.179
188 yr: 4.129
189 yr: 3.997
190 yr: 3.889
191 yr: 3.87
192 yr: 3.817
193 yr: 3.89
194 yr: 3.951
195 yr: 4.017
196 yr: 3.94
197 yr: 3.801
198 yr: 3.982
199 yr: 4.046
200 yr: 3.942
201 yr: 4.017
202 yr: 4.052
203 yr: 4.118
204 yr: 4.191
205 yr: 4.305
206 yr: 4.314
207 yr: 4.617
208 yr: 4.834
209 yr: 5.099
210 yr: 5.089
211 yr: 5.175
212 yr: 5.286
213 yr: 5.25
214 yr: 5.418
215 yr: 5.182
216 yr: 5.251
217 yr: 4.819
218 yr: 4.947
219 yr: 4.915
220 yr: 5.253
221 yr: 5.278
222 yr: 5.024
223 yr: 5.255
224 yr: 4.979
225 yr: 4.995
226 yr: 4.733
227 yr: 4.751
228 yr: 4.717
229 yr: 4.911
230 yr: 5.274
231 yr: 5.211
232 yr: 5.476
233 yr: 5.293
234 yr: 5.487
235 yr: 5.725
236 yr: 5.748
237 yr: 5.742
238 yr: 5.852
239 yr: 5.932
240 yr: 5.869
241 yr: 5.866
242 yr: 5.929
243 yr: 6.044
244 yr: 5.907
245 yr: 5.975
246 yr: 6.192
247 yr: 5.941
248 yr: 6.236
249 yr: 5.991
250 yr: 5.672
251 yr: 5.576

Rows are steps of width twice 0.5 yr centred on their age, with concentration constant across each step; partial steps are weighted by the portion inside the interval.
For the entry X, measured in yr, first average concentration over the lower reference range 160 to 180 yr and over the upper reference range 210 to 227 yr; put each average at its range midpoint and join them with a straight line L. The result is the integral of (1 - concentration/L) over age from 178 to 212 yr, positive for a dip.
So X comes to 4.9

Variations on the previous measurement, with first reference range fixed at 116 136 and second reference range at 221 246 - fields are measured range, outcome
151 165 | -1.6 yr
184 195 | 2.3 yr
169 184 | -0.3 yr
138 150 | -0.9 yr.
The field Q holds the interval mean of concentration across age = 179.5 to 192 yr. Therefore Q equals 4.52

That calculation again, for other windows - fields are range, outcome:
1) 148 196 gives 5.08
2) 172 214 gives 4.59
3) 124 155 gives 5.25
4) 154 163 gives 5.56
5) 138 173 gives 5.41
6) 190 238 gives 4.77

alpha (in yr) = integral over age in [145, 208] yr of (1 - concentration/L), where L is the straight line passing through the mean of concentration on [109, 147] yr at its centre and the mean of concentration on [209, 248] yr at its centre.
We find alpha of 2.4 yr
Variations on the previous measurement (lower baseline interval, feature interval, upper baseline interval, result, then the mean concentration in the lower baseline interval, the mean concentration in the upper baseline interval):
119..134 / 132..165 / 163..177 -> -2.29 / 4.85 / 5.24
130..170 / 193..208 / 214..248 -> 3.57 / 5.34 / 5.42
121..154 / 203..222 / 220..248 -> 1.72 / 5.19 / 5.49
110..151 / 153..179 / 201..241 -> -1.86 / 4.98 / 5.08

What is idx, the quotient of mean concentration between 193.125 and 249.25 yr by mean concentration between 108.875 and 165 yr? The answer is 0.99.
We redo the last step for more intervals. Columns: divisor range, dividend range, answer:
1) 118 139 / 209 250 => 1.11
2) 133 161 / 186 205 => 0.74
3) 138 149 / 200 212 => 0.86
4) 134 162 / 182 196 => 0.78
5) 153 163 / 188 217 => 0.79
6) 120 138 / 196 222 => 0.95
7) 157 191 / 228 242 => 1.10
